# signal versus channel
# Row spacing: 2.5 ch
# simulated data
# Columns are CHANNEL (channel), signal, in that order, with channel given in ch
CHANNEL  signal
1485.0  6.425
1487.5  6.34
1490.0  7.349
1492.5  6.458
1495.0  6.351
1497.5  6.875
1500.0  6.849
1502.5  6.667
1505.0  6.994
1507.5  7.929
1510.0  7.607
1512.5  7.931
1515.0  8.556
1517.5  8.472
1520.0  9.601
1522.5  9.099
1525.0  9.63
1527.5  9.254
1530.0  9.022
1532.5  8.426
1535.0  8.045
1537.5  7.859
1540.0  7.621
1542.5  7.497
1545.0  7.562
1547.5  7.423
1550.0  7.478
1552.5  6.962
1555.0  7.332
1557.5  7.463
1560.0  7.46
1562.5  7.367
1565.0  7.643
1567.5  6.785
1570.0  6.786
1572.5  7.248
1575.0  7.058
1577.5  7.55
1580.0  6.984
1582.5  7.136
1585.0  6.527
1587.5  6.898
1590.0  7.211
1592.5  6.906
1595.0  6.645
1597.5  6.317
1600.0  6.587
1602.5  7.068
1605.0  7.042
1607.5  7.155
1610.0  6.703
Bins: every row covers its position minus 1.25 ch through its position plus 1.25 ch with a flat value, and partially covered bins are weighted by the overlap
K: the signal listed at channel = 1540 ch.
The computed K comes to 7.621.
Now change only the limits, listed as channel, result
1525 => 9.63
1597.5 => 6.317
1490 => 7.349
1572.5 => 7.248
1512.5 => 7.931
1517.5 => 8.472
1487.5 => 6.34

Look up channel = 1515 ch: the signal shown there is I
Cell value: 8.556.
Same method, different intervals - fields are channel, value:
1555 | 7.332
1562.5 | 7.367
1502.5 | 6.667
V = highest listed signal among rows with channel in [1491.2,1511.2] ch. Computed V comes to 7.929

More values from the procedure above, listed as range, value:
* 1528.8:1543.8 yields 9.022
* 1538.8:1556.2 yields 7.621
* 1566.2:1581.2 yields 7.55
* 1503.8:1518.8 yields 8.556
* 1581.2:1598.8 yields 7.211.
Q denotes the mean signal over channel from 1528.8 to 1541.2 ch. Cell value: 8.19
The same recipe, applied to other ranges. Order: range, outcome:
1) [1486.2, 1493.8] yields 6.71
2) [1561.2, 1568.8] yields 7.26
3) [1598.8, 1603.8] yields 6.83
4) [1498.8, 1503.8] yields 6.76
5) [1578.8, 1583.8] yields 7.06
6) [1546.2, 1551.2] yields 7.45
